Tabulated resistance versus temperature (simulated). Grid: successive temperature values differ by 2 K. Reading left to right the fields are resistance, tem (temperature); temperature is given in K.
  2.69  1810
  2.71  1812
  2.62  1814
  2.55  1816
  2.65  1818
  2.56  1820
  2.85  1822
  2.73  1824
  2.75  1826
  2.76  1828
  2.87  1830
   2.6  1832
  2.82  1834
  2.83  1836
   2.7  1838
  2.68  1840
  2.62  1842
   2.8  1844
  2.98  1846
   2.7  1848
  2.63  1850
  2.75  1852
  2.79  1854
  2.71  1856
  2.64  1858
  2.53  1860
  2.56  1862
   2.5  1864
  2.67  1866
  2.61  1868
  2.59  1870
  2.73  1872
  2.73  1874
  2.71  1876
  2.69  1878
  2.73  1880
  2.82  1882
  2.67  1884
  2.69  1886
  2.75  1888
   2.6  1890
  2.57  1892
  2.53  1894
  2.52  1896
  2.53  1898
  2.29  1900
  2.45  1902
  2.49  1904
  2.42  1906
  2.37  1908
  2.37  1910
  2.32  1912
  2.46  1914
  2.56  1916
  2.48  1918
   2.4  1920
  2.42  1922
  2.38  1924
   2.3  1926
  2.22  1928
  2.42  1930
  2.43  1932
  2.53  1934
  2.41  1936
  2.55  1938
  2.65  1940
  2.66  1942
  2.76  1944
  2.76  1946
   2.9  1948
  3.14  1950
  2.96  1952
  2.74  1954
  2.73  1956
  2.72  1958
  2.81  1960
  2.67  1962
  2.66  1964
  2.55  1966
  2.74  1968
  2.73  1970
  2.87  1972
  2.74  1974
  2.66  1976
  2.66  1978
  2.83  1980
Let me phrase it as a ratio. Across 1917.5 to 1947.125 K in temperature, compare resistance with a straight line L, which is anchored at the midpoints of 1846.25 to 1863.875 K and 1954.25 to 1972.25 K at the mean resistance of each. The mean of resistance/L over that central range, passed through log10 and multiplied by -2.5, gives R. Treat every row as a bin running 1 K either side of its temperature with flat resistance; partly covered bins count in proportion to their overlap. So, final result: 0.09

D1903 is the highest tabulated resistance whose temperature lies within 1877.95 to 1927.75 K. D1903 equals 2.82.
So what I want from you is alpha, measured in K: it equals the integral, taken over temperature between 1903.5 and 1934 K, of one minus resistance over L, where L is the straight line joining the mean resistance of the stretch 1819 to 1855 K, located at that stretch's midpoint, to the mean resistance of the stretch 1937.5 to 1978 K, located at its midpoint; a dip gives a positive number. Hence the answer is 3.8 K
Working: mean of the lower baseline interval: 2.75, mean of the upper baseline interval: 2.75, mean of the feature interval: 2.41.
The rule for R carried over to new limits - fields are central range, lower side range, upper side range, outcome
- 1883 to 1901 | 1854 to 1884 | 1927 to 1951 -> 0.03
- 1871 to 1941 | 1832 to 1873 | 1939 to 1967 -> 0.09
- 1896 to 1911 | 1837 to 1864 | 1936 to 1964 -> 0.13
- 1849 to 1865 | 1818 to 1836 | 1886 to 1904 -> 0.01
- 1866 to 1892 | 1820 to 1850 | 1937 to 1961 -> 0.03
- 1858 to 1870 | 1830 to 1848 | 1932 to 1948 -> 0.06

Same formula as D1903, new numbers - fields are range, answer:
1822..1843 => 2.87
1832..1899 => 2.98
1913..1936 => 2.56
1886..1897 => 2.75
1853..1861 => 2.79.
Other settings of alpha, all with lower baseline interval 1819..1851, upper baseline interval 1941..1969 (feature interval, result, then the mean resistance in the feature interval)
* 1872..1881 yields 0.1 K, 2.72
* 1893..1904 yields 1.2 K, 2.47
